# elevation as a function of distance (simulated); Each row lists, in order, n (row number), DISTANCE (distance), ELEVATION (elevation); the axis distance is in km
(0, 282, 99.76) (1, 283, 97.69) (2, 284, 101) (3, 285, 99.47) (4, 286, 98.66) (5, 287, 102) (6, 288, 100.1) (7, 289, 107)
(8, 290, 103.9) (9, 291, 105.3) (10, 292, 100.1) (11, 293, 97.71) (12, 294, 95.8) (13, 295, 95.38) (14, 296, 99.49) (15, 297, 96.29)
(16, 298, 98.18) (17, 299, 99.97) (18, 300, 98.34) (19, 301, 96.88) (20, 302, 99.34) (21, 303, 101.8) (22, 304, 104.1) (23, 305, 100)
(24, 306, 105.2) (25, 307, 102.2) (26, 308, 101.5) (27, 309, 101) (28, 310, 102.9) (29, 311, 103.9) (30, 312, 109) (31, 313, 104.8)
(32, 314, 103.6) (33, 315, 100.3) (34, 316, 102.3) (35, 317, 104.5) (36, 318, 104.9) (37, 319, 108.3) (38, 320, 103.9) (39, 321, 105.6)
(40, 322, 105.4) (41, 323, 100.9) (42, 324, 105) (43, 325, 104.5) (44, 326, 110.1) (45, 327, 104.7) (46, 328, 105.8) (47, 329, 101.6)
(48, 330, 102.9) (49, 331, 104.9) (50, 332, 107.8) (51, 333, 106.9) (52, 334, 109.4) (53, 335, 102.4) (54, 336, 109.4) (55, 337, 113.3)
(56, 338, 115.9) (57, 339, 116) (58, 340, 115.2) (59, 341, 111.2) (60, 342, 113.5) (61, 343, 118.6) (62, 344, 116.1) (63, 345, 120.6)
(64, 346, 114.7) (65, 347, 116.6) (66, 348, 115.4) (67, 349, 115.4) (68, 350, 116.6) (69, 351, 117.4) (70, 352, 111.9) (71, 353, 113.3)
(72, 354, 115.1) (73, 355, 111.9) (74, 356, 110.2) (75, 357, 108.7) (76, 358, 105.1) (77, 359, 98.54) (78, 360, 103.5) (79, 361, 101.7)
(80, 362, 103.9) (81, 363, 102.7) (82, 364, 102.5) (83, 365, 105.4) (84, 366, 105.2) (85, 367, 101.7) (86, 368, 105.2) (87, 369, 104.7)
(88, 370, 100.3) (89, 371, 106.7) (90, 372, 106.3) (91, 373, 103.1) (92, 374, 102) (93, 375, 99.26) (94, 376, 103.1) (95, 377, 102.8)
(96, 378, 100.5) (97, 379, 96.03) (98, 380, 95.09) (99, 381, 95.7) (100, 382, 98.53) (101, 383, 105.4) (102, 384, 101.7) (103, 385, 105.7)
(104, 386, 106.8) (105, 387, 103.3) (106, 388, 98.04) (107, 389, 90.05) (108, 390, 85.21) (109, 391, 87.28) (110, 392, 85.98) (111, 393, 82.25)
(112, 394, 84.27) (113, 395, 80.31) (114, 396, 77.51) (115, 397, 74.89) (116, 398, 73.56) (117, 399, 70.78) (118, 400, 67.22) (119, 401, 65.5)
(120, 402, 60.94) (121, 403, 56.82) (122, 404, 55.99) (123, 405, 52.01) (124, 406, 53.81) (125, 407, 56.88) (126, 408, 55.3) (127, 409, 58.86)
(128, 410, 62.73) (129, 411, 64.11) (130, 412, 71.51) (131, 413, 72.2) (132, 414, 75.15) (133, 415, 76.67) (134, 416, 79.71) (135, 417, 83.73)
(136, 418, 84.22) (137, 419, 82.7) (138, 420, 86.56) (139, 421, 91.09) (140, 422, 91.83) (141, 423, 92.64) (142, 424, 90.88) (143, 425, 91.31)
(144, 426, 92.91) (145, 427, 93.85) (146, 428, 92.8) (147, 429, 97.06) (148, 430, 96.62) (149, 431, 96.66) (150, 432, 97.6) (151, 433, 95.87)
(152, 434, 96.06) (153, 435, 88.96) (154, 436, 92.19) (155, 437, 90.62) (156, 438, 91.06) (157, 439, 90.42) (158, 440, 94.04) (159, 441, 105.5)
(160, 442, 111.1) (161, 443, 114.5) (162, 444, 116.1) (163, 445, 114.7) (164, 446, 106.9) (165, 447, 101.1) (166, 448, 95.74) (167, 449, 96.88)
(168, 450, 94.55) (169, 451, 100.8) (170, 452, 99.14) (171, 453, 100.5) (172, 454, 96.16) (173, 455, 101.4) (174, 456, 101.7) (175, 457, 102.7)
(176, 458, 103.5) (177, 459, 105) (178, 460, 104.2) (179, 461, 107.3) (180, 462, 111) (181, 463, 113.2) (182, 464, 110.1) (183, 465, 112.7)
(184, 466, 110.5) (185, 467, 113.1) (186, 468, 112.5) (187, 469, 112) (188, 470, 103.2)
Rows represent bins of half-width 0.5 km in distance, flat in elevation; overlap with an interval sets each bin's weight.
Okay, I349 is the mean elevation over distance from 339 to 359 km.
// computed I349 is 114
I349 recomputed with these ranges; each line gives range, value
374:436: 84.4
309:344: 107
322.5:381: 107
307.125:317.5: 103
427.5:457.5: 99.3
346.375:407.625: 94.8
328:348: 111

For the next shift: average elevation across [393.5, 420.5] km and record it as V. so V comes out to 69.8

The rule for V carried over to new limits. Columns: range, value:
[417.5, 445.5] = 95.7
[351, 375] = 106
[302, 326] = 104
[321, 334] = 105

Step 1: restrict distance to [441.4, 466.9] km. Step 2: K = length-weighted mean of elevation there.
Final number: 105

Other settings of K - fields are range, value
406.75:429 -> 80.1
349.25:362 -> 109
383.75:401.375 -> 85.5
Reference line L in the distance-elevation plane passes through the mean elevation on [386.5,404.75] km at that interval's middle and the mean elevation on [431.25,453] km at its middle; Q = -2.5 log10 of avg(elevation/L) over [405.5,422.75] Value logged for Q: 0.18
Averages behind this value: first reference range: 77.4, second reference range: 99.7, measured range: 73.6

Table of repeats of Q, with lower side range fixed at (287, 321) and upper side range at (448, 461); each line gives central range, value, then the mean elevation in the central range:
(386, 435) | 0.25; 80.2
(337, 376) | -0.08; 109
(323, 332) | -0.03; 105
